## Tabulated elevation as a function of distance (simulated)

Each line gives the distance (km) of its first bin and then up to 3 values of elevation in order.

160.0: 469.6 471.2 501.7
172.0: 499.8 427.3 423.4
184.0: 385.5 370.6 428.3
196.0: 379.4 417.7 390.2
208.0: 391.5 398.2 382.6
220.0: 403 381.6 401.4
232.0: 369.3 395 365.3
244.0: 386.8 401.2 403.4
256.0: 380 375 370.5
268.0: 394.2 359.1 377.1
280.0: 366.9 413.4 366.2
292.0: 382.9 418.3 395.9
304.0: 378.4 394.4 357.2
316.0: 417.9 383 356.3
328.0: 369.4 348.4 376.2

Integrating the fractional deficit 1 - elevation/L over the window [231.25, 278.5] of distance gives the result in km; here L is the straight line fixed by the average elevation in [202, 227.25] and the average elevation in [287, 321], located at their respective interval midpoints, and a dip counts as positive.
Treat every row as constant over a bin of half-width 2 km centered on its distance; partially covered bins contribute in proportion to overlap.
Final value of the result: 1.1 km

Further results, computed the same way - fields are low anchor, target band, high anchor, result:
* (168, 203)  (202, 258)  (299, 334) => 2.3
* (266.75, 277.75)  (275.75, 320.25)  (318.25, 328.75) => -1.9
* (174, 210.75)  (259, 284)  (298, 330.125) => 0.7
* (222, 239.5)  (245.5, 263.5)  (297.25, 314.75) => -0.2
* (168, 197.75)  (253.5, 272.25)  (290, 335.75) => 0.9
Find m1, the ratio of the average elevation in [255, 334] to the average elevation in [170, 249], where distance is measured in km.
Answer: 1.0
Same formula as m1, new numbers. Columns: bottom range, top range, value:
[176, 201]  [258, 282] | 0.93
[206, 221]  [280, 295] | 0.98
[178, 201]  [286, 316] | 0.97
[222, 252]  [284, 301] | 1.02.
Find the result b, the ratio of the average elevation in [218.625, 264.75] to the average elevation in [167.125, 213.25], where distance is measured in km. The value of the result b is 0.93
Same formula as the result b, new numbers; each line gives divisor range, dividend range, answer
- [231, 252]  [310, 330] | 0.98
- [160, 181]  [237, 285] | 0.82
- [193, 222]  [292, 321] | 0.99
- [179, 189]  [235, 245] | 0.97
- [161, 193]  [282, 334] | 0.87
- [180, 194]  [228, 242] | 0.95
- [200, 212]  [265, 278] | 0.95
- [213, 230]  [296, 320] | 1.00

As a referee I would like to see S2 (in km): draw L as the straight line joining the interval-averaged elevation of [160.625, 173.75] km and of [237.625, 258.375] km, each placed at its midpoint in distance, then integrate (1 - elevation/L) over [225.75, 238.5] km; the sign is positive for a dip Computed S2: 0.6 km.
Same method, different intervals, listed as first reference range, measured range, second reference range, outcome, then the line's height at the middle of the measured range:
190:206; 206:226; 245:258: 0.5 km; 401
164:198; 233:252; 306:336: 0.8 km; 406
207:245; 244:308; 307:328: -0.4 km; 383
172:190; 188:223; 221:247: 0.3 km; 400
